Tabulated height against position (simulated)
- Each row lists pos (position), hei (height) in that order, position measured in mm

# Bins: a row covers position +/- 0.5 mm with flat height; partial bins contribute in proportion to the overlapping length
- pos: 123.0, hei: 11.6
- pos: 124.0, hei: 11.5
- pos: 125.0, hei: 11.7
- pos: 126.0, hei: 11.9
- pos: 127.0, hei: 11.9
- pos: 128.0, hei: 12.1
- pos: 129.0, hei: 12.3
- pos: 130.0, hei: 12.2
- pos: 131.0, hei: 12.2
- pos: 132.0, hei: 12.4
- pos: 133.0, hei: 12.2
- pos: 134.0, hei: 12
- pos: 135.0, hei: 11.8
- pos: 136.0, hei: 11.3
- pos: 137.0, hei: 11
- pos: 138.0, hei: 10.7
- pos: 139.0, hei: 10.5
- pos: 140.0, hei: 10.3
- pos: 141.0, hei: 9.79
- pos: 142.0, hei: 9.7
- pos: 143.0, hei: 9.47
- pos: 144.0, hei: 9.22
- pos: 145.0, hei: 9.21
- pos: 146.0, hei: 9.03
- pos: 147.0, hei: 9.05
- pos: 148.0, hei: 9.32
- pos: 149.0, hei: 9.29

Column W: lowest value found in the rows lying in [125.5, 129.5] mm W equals 11.9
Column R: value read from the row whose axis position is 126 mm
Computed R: 11.9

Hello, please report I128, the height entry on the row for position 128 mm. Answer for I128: 12.1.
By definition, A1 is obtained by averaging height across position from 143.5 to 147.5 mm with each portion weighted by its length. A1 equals 9.13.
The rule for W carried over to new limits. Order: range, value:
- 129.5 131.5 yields 12.2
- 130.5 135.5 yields 11.8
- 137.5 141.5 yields 9.79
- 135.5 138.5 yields 10.7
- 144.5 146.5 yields 9.03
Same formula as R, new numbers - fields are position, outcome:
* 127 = 11.9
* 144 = 9.22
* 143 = 9.47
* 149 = 9.29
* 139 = 10.5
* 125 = 11.7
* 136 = 11.3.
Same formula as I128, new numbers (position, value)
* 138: 10.7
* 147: 9.05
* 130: 12.2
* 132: 12.4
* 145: 9.21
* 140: 10.3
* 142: 9.7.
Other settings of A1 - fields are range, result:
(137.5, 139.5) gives 10.6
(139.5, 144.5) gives 9.7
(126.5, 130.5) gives 12.1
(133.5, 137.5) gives 11.5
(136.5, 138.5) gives 10.8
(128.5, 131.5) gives 12.2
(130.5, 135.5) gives 12.1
